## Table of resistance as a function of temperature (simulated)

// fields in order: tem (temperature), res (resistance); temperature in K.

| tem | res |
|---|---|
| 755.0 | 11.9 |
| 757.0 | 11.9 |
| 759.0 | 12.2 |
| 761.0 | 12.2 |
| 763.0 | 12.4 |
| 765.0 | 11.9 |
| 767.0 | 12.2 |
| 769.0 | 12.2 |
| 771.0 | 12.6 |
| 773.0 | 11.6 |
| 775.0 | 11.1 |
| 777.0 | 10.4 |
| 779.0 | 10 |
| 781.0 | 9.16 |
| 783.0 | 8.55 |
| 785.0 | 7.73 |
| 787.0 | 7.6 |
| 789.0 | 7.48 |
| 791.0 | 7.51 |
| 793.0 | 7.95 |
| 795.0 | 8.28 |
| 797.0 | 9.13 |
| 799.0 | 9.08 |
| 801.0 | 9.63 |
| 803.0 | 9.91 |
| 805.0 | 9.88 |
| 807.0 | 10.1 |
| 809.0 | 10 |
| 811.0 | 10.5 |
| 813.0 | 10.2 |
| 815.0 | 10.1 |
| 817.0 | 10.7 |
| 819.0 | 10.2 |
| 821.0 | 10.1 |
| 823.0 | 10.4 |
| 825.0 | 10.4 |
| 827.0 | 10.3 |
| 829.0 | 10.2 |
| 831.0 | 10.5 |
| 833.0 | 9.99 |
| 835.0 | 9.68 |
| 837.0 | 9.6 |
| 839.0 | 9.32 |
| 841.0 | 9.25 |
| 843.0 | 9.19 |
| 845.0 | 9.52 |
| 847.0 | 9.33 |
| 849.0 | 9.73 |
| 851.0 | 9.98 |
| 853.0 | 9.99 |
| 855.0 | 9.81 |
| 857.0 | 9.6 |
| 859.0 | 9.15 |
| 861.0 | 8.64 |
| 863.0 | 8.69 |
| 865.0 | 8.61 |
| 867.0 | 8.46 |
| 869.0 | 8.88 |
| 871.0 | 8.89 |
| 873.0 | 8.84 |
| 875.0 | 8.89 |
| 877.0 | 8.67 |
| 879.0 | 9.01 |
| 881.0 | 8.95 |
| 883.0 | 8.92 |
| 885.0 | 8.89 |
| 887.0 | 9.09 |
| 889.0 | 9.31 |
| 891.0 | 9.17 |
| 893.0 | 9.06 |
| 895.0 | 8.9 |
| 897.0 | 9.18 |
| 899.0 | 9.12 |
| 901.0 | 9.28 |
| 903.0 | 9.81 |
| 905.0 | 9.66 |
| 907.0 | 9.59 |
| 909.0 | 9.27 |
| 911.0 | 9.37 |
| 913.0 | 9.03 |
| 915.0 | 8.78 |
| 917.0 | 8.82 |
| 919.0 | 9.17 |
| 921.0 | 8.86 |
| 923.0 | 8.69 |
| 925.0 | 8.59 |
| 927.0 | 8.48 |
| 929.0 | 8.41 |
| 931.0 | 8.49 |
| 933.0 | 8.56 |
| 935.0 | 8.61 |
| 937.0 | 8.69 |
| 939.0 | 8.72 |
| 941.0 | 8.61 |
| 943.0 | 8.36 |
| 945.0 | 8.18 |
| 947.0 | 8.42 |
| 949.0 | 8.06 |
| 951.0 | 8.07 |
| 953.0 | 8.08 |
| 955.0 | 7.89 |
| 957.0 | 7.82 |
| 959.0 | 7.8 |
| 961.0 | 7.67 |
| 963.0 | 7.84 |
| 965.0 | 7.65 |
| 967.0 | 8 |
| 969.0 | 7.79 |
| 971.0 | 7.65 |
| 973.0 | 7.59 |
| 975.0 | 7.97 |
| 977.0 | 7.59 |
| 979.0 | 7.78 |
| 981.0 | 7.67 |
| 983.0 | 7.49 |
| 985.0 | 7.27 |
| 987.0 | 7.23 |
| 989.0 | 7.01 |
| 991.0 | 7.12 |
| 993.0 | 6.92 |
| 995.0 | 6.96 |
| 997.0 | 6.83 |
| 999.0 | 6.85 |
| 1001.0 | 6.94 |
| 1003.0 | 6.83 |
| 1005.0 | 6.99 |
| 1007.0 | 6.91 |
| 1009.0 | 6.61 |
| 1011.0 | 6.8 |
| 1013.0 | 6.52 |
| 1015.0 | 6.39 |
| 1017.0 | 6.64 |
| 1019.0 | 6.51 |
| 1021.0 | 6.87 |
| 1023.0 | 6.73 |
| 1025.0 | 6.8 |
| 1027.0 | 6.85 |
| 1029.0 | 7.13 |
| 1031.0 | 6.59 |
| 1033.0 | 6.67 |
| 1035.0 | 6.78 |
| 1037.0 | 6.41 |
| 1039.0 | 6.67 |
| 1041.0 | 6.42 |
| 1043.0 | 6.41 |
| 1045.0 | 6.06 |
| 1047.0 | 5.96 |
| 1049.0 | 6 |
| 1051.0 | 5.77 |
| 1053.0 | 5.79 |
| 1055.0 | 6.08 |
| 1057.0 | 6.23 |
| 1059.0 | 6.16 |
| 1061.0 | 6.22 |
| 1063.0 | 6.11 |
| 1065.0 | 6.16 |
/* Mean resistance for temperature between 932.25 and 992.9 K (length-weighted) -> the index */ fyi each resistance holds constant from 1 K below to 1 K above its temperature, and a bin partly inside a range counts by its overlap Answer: 7.89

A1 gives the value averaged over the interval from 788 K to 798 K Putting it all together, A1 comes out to 8.07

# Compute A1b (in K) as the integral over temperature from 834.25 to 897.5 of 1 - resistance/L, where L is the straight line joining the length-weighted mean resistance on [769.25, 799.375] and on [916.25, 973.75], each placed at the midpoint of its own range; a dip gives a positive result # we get -2.8 K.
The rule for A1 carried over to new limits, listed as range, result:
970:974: 7.62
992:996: 6.94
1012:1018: 6.52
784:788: 7.67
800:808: 9.88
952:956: 7.98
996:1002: 6.87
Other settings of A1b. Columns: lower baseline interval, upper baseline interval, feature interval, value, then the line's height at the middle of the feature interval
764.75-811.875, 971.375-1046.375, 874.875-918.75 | -4.15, 8.35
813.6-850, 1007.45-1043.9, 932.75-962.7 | -0.92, 7.97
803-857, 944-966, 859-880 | 1.22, 9.32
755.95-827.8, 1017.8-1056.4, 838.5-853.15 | -0.29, 9.34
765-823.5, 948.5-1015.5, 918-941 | -1.71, 8.06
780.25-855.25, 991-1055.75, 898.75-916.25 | -2.32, 8.23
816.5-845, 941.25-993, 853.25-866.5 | 0.53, 9.49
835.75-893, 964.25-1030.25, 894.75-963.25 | -4.11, 8.16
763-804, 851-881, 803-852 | -3.05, 9.38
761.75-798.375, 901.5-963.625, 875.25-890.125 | 0.08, 9.02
